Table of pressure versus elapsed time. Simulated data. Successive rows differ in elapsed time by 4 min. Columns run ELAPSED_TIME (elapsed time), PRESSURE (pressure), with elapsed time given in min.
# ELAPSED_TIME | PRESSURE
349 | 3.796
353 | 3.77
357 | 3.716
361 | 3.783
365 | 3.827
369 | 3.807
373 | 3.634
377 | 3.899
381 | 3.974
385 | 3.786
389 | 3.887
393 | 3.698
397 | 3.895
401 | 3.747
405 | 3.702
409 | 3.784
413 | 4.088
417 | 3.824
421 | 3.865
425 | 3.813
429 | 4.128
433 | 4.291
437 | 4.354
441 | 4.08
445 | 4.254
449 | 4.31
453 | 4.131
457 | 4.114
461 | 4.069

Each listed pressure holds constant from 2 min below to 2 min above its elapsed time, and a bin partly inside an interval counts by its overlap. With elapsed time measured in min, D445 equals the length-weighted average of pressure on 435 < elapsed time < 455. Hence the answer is 4.23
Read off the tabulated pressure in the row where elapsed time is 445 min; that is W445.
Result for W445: 4.254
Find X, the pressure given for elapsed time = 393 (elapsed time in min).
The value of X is 3.698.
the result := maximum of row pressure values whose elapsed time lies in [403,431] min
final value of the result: 4.128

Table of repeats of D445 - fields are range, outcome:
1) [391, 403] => 3.78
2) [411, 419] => 3.96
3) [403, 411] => 3.74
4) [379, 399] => 3.85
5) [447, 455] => 4.22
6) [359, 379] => 3.79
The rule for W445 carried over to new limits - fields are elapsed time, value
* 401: 3.747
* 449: 4.31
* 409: 3.784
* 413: 4.088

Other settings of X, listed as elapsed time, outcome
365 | 3.827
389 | 3.887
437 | 4.354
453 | 4.131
